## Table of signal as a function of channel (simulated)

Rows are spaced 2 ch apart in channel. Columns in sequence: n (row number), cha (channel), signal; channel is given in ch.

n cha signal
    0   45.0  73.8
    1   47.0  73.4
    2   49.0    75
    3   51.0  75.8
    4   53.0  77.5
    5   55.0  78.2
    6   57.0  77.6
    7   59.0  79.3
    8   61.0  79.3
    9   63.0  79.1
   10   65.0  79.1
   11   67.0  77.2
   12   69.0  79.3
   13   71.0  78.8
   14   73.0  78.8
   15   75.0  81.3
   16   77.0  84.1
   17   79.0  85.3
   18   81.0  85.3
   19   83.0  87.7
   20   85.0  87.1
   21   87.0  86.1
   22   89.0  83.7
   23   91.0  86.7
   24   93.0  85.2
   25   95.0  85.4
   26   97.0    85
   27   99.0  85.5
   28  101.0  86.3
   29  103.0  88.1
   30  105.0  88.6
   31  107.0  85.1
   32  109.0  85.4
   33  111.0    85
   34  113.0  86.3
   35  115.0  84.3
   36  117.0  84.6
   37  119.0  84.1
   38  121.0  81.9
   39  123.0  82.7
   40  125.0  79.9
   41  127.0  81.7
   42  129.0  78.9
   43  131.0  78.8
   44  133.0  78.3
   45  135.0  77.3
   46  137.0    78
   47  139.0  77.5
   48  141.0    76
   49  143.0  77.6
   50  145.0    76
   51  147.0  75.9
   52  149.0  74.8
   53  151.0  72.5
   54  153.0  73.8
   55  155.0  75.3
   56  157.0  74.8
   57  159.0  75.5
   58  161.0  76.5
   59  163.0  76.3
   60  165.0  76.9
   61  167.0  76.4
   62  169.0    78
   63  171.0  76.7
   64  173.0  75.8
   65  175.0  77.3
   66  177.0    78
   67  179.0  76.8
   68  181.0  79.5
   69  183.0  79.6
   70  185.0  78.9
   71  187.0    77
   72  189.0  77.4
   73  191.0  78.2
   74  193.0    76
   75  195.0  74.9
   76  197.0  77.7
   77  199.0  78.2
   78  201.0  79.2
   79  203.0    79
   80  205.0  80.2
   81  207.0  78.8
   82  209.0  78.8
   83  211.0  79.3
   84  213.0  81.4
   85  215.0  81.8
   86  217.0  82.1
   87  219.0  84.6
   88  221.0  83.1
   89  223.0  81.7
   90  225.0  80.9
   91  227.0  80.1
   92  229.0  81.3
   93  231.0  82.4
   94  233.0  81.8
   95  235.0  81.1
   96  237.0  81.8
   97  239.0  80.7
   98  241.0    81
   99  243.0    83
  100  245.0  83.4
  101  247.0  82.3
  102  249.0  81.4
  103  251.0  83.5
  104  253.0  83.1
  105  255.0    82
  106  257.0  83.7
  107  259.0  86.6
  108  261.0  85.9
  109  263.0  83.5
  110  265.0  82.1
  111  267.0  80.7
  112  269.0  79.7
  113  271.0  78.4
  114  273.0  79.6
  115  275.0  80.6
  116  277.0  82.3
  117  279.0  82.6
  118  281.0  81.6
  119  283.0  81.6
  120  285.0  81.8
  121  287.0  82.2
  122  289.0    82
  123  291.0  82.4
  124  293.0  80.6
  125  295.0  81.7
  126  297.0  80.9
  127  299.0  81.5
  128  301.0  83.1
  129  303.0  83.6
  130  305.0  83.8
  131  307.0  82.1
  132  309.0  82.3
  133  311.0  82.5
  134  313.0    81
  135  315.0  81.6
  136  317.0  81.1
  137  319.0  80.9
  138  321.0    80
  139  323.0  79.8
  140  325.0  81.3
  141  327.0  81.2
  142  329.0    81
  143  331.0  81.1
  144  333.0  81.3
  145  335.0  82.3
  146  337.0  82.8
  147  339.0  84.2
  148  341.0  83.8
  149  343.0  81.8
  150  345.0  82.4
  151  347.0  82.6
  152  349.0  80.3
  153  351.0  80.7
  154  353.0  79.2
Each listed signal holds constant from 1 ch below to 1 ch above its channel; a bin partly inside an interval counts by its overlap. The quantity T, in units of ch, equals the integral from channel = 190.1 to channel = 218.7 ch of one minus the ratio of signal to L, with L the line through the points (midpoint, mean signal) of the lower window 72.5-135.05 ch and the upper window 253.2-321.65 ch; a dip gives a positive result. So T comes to 1.31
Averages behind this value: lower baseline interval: 84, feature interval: 79.1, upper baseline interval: 82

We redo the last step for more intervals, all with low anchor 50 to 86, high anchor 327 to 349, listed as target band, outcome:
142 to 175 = 2.2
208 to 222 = 0.0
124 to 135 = 0.2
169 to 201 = 1.5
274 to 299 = 0.1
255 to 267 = -0.3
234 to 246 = 0.0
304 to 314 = 0.0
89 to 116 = -1.7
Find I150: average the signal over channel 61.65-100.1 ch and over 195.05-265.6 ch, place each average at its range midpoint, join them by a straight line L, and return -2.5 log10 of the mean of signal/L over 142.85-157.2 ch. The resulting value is 0.10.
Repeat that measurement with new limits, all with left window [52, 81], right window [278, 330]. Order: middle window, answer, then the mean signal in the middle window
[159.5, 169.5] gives 0.05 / 76.7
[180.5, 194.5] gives 0.04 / 77.9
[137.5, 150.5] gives 0.06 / 76.2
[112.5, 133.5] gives -0.02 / 81.9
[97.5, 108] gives -0.08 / 86.6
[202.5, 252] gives 0.00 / 81.4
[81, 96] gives -0.08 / 85.9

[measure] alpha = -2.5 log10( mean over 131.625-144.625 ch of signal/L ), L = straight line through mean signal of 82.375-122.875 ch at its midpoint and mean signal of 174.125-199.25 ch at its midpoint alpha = 0.06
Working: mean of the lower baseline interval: 85.5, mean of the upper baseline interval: 77.6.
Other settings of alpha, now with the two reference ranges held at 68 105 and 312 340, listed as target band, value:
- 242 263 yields -0.015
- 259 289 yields 0.004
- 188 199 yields 0.084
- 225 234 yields 0.017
